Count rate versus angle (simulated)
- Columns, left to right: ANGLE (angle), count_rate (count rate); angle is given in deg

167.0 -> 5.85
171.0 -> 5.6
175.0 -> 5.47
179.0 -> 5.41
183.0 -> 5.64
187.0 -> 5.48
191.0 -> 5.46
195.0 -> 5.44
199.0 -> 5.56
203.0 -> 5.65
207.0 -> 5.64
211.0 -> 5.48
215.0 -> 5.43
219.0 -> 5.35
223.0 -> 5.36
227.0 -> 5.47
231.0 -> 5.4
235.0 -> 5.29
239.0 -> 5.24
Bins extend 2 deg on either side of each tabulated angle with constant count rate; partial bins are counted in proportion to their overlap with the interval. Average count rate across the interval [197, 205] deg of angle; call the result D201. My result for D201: 5.61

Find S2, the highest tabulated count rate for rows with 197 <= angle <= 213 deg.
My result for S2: 5.65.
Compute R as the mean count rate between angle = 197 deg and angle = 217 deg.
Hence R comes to 5.55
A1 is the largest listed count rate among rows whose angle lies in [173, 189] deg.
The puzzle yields 5.64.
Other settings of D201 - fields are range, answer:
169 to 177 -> 5.54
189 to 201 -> 5.49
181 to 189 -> 5.56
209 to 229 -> 5.42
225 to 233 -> 5.44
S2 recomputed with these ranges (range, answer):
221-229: 5.47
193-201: 5.56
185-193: 5.48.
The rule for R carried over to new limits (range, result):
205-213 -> 5.56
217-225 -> 5.36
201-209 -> 5.64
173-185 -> 5.51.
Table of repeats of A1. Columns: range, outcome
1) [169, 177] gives 5.6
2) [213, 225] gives 5.43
